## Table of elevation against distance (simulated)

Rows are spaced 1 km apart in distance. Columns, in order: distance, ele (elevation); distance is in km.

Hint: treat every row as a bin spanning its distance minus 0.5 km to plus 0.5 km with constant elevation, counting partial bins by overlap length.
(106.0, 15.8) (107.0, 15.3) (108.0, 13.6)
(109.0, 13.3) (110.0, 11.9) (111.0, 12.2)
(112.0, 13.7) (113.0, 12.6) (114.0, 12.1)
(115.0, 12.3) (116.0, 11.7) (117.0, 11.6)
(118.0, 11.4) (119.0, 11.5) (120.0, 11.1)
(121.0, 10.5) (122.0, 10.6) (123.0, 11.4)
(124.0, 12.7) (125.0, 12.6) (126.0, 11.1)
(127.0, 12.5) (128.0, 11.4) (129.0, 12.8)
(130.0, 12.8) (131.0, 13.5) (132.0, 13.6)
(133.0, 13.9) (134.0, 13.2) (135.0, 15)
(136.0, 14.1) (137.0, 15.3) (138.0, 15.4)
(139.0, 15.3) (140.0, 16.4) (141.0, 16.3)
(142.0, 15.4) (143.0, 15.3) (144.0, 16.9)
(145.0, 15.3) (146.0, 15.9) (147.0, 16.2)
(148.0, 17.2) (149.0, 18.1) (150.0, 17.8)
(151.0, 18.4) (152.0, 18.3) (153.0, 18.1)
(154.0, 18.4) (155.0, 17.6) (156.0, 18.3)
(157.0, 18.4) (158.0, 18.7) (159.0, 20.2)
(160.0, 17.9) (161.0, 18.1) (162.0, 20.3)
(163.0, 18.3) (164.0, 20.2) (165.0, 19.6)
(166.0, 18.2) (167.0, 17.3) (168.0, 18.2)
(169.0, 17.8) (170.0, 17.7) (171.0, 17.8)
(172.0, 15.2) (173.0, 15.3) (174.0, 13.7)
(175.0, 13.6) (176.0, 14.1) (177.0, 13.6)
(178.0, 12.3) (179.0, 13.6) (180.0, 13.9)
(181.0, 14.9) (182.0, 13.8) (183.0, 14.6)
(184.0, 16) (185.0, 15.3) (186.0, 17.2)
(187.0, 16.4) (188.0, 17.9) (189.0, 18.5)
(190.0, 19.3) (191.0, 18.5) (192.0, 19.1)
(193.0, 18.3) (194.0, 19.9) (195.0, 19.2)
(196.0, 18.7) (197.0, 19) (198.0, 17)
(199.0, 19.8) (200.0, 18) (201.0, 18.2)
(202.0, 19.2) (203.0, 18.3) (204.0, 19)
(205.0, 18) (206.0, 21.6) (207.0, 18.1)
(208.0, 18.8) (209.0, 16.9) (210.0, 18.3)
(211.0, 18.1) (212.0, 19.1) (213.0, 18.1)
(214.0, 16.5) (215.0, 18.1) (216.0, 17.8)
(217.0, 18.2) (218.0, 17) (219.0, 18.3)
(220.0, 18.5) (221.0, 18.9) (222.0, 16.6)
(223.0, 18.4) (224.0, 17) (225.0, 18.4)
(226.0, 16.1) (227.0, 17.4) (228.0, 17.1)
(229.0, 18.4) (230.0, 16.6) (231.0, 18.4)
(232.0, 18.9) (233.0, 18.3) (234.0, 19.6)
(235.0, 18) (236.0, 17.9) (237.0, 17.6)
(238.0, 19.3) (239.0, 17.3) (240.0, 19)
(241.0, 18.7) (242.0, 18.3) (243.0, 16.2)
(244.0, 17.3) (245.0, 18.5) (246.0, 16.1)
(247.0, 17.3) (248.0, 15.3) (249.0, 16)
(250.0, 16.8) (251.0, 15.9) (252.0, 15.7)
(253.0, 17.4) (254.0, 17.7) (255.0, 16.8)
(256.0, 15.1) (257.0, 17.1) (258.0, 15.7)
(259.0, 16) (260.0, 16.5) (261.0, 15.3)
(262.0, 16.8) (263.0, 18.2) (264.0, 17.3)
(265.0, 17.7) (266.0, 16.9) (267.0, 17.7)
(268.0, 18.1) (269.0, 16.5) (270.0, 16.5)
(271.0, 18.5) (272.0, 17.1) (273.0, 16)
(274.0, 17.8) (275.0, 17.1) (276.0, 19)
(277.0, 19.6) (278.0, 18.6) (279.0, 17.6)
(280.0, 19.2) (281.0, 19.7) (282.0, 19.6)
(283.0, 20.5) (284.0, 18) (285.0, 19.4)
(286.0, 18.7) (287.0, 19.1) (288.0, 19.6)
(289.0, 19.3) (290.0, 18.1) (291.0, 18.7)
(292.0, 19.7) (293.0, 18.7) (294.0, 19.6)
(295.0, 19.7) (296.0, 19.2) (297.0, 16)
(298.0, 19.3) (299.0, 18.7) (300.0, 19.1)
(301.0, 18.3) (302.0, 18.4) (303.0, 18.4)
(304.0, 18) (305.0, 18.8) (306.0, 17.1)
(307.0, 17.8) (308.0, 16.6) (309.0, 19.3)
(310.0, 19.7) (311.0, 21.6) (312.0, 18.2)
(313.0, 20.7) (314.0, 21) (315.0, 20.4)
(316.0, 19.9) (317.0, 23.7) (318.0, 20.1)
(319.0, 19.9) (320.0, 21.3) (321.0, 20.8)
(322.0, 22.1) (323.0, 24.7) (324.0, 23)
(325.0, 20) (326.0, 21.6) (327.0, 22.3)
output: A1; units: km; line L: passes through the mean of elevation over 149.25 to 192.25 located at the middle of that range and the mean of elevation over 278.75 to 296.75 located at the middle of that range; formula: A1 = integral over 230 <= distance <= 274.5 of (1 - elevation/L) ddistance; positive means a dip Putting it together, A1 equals 2.95 km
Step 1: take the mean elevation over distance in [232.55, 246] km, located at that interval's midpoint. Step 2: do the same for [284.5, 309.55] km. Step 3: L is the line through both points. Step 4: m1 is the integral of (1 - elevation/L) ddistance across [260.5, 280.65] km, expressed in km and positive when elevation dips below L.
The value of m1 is 0.86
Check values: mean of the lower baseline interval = 18.1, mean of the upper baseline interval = 18.6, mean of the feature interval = 17.6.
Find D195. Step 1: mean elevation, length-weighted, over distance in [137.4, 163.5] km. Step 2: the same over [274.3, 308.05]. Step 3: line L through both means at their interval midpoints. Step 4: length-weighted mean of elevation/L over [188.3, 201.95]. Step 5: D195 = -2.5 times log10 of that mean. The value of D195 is -0.05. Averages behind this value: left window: 17.4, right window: 18.7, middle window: 18.7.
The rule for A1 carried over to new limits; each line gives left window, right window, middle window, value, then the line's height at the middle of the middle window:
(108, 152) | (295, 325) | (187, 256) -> -4.8 km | 16.8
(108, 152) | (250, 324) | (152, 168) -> -4.2 km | 14.7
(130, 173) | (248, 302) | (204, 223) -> -0.9 km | 17.4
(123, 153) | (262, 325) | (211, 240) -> -1.2 km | 17.2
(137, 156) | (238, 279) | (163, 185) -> 1.4 km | 16.9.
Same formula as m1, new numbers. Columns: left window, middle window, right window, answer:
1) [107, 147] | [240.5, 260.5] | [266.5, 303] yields 0.8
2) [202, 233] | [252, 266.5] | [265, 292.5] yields 1.2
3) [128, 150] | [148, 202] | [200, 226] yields -2.5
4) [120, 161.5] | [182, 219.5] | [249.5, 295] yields -3.6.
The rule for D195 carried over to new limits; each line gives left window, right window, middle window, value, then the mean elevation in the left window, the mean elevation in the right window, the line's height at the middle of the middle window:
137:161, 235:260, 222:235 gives -0.05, 17.2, 17.1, 17.1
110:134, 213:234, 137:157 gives -0.24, 12.2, 17.8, 13.6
